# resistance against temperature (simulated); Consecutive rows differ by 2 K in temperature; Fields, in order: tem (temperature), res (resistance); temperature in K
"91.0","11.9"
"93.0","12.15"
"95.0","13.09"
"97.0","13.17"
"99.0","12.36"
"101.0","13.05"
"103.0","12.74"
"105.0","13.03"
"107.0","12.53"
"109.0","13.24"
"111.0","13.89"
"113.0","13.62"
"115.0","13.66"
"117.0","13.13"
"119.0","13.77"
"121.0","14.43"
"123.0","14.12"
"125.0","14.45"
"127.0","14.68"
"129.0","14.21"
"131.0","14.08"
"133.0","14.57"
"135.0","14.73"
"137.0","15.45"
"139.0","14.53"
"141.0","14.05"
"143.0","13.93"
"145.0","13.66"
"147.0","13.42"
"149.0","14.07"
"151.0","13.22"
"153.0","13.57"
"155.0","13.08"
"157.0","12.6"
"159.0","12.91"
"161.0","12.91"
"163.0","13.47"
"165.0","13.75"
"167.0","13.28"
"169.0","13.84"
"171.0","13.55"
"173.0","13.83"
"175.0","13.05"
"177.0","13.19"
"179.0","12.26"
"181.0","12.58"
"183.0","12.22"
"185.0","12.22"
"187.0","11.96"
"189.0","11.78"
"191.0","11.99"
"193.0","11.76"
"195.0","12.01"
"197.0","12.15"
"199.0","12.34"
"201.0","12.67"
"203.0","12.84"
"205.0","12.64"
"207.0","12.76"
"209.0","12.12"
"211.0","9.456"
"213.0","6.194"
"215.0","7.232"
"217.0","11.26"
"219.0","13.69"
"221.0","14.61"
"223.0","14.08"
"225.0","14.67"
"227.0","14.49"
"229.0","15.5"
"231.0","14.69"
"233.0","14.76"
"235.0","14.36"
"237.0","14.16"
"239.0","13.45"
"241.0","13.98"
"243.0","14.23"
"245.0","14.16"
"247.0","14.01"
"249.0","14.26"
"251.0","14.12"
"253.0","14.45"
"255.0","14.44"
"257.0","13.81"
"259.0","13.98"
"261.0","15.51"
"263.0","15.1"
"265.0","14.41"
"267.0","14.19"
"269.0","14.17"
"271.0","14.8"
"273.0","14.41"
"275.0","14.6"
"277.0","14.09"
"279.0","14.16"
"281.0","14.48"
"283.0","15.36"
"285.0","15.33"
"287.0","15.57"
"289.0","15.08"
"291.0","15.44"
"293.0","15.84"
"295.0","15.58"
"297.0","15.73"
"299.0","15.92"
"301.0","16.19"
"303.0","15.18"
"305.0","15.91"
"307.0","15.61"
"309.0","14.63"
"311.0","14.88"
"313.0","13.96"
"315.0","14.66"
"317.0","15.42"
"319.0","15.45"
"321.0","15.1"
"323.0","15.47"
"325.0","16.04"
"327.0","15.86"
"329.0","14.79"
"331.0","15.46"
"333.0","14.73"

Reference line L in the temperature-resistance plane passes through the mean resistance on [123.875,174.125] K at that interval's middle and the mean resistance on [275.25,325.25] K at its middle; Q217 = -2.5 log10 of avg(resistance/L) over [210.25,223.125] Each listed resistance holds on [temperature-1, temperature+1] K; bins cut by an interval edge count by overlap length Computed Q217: 0.32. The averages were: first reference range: 13.8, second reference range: 15.2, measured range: 10.7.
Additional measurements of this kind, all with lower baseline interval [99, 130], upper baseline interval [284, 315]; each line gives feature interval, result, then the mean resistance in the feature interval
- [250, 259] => 0.06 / 14.2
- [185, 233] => 0.17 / 12.3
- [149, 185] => 0.08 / 13.1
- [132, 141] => -0.07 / 14.7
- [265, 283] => 0.05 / 14.4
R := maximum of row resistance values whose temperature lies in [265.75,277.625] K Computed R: 14.8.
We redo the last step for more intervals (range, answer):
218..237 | 15.5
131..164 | 15.45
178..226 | 14.67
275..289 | 15.57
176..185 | 13.19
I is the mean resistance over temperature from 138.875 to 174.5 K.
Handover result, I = 13.5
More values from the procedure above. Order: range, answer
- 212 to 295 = 14.1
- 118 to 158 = 14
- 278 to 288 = 15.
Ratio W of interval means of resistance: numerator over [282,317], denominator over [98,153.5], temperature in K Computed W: 1.11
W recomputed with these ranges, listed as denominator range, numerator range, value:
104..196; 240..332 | 1.11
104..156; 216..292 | 1.04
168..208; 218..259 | 1.14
